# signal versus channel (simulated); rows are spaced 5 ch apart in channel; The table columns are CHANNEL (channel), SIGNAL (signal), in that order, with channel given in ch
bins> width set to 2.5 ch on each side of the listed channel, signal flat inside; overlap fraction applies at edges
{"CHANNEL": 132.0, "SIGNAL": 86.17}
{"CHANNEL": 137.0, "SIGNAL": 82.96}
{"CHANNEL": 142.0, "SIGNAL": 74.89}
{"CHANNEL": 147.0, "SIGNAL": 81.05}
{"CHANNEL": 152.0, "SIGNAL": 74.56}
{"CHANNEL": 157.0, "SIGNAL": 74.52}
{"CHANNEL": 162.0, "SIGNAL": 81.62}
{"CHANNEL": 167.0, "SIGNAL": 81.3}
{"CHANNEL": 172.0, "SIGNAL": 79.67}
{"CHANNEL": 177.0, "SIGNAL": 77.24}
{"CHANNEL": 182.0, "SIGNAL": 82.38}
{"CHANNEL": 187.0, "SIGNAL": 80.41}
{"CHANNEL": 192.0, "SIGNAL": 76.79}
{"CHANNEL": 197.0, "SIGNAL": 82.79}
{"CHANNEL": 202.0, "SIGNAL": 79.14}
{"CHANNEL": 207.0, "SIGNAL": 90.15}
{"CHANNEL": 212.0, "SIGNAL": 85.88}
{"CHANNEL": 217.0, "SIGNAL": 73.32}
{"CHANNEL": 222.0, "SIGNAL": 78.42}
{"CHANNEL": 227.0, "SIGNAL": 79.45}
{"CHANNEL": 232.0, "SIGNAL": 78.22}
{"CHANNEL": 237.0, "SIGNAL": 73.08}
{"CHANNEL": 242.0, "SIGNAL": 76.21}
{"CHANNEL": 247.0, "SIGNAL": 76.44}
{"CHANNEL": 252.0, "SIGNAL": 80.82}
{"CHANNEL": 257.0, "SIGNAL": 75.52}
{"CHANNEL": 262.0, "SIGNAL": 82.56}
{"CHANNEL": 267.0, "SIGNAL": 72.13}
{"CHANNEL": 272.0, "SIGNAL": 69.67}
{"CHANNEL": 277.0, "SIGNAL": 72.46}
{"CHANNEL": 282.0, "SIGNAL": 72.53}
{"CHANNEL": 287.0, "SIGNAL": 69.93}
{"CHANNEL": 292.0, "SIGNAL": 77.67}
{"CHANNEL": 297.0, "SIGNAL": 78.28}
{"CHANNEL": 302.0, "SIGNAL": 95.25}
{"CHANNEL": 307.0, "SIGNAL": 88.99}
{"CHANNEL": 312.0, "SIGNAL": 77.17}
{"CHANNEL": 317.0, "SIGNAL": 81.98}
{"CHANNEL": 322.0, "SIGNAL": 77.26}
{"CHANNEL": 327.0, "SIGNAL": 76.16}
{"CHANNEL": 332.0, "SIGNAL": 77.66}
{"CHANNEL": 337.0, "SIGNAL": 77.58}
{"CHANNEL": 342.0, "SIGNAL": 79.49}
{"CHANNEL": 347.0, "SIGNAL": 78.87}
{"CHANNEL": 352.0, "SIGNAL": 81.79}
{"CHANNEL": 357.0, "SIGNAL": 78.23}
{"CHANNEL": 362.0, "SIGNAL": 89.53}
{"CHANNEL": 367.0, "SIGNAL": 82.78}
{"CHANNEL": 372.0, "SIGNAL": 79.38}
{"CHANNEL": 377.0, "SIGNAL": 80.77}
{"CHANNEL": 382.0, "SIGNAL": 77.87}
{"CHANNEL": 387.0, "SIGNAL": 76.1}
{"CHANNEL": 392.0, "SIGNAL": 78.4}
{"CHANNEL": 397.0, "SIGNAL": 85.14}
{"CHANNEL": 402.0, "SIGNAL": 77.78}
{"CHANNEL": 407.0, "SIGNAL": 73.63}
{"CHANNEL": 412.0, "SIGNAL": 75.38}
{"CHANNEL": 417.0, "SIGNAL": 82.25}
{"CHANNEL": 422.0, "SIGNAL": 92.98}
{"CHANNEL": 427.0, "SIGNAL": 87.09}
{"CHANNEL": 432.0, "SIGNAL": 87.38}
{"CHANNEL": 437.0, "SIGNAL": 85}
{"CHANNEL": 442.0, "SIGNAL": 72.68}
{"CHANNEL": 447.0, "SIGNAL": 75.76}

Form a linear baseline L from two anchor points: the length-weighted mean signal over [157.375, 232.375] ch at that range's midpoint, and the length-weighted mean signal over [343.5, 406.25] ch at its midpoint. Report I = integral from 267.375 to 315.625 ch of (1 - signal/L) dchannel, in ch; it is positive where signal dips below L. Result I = 1.51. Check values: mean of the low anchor 80.3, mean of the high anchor 80.3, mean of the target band 77.8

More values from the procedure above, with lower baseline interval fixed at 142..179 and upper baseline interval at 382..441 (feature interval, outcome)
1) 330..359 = 0.61 ch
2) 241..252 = 0.29 ch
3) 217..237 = 0.47 ch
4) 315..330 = 0.38 ch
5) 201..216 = -1.05 ch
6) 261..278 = 1.30 ch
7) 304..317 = -0.50 ch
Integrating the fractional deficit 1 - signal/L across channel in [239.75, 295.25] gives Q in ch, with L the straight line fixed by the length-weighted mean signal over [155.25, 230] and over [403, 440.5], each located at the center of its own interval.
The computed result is 4.09 ch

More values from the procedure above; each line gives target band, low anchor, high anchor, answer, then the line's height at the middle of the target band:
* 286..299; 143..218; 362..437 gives 0.8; 80.9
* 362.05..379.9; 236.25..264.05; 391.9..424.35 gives -0.4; 80.1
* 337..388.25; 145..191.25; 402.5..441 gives 0.9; 81.8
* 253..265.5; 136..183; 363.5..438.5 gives 0.2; 79.9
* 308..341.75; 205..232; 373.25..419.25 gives 0.4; 79.6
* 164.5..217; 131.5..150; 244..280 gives -1.8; 78.5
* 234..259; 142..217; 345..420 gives 1.1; 80.1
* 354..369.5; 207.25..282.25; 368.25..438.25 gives -0.6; 80.2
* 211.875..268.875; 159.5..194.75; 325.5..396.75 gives 1.8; 79.9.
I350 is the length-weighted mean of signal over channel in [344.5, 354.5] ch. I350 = 80.3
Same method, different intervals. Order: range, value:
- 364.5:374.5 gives 81.1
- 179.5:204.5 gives 80.3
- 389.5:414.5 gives 78.1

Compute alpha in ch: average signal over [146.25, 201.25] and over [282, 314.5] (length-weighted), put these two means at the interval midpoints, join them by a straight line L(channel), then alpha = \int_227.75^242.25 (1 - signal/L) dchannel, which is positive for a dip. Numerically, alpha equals 0.7 ch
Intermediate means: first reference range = 79.2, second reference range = 80.5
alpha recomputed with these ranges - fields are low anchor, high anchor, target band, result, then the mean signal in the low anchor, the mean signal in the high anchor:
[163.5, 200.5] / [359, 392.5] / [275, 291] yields 1.65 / 80.1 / 80.8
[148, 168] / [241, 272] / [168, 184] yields -0.43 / 78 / 76.7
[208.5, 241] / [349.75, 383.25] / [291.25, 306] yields -0.91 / 78.3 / 81.6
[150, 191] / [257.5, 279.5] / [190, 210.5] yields -1.32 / 78.9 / 74.3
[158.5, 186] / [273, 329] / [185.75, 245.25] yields 0.20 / 80.2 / 78.7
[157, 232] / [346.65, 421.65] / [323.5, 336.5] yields 0.53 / 80.3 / 80.3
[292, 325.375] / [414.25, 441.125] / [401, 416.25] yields 1.66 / 82.6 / 86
